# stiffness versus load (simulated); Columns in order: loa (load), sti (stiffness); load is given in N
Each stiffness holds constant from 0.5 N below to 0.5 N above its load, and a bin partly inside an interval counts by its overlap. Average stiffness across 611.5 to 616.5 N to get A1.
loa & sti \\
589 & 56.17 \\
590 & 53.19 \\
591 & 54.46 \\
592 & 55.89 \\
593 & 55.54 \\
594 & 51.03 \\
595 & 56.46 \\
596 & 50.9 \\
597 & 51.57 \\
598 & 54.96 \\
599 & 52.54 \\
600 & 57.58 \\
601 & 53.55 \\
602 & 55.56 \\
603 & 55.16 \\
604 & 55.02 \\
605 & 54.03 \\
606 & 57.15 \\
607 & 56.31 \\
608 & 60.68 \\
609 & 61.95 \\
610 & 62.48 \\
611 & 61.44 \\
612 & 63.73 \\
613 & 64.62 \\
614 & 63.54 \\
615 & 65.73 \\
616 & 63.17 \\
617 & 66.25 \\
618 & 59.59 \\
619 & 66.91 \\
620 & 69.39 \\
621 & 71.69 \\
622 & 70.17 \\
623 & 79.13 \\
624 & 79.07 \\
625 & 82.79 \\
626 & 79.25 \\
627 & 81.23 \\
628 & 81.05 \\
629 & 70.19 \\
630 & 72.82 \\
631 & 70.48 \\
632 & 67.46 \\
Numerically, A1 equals 64.2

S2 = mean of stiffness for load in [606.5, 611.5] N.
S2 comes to 60.6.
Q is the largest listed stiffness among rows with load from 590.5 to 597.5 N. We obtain 56.46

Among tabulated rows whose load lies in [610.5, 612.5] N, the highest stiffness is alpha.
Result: 63.73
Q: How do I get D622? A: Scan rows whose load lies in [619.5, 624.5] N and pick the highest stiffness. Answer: 79.13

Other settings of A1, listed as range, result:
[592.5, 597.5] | 53.1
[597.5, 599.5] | 53.8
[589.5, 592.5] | 54.5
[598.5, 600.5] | 55.1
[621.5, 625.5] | 77.8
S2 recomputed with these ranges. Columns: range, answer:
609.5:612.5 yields 62.5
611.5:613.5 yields 64.2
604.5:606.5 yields 55.6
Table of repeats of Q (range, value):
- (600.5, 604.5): 55.56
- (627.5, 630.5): 81.05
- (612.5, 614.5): 64.62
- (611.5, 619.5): 66.91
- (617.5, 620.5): 69.39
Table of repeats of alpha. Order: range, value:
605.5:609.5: 61.95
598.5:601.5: 57.58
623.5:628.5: 82.79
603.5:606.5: 57.15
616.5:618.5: 66.25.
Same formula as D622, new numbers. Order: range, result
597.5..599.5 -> 54.96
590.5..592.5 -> 55.89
